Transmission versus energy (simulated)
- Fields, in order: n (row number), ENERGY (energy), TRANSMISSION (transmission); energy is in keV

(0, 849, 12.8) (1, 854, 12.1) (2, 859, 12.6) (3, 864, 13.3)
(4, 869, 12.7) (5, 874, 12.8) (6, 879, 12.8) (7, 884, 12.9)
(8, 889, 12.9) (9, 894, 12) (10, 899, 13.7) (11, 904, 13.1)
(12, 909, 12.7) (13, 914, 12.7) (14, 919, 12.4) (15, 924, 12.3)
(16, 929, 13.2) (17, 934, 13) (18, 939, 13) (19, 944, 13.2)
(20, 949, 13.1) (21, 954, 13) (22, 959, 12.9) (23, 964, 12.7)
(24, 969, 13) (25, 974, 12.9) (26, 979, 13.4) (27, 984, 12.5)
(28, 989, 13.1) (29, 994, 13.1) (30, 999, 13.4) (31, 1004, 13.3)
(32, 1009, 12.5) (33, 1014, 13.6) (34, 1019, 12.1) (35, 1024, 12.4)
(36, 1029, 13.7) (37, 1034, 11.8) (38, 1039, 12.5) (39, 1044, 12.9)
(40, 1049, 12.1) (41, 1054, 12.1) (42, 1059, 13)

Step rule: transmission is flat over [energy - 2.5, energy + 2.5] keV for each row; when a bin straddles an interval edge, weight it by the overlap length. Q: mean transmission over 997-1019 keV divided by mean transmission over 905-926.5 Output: 1.0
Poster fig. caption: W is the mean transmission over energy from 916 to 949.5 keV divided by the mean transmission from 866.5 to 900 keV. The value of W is 1.01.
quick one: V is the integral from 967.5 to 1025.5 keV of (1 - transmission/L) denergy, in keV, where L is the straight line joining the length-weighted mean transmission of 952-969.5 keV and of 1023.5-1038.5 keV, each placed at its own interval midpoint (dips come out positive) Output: -0.8 keV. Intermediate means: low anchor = 12.9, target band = 13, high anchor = 12.6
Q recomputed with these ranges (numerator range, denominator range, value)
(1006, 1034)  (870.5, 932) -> 1.00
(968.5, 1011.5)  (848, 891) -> 1.02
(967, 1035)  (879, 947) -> 1.01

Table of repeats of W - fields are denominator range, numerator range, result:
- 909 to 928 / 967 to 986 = 1.03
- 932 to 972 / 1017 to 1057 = 0.96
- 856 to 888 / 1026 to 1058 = 0.98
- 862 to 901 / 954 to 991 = 1.00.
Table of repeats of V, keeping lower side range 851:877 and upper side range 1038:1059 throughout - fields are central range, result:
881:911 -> -0.53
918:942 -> -0.37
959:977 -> -0.45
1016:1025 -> 0.14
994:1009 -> -0.77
